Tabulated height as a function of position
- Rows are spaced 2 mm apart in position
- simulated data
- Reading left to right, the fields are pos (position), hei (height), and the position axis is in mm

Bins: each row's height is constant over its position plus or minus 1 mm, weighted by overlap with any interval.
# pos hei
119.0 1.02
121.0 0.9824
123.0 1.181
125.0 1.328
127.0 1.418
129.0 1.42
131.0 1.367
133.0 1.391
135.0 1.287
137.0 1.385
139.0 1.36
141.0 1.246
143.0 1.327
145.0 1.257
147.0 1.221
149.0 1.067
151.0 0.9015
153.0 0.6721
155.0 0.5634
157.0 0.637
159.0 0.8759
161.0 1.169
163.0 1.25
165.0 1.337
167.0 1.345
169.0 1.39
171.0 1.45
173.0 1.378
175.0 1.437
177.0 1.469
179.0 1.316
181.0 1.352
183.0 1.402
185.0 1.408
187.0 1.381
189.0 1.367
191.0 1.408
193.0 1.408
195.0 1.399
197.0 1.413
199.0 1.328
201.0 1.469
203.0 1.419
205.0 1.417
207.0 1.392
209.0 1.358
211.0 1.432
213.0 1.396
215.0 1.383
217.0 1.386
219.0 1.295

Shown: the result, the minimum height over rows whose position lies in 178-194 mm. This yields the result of 1.316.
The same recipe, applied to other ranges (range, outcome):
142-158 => 0.5634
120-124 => 0.9824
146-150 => 1.067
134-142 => 1.246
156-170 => 0.637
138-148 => 1.221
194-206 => 1.328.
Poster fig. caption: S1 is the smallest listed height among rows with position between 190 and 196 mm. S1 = 1.399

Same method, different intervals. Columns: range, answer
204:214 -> 1.358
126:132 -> 1.367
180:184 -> 1.352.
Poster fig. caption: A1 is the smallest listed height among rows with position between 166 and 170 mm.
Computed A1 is 1.345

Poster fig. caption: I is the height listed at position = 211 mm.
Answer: 1.432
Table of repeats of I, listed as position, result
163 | 1.25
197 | 1.413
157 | 0.637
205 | 1.417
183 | 1.402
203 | 1.419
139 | 1.36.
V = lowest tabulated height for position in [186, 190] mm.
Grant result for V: 1.367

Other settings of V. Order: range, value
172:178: 1.378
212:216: 1.383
